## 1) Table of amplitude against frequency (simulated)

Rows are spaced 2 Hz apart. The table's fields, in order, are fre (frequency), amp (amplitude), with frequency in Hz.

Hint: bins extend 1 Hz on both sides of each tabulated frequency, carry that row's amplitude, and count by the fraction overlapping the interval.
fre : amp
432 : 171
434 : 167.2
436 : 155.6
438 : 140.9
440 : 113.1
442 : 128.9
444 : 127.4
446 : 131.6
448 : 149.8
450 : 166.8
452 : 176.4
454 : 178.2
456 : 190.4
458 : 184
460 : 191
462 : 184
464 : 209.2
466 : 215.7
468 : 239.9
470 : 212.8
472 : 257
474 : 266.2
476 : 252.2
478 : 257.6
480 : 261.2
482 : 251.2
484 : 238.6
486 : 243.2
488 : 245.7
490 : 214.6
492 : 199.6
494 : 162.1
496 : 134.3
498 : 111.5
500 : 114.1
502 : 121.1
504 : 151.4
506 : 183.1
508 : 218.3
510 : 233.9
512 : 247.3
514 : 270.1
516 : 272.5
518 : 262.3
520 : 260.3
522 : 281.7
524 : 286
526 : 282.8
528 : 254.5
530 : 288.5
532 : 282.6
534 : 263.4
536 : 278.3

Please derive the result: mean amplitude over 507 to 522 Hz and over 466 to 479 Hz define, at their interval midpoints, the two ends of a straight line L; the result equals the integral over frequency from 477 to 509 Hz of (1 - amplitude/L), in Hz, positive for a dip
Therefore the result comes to 7.1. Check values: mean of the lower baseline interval 245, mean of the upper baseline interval 254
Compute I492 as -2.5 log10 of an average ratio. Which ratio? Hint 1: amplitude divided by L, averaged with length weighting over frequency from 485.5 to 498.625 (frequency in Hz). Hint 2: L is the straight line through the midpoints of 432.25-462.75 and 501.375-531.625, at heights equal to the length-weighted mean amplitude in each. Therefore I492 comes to 0.14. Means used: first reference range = 159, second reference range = 243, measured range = 187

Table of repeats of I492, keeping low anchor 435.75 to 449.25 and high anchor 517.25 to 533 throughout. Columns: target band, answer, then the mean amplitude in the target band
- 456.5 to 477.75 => -0.243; 222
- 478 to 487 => -0.228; 250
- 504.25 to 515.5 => 0.104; 227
